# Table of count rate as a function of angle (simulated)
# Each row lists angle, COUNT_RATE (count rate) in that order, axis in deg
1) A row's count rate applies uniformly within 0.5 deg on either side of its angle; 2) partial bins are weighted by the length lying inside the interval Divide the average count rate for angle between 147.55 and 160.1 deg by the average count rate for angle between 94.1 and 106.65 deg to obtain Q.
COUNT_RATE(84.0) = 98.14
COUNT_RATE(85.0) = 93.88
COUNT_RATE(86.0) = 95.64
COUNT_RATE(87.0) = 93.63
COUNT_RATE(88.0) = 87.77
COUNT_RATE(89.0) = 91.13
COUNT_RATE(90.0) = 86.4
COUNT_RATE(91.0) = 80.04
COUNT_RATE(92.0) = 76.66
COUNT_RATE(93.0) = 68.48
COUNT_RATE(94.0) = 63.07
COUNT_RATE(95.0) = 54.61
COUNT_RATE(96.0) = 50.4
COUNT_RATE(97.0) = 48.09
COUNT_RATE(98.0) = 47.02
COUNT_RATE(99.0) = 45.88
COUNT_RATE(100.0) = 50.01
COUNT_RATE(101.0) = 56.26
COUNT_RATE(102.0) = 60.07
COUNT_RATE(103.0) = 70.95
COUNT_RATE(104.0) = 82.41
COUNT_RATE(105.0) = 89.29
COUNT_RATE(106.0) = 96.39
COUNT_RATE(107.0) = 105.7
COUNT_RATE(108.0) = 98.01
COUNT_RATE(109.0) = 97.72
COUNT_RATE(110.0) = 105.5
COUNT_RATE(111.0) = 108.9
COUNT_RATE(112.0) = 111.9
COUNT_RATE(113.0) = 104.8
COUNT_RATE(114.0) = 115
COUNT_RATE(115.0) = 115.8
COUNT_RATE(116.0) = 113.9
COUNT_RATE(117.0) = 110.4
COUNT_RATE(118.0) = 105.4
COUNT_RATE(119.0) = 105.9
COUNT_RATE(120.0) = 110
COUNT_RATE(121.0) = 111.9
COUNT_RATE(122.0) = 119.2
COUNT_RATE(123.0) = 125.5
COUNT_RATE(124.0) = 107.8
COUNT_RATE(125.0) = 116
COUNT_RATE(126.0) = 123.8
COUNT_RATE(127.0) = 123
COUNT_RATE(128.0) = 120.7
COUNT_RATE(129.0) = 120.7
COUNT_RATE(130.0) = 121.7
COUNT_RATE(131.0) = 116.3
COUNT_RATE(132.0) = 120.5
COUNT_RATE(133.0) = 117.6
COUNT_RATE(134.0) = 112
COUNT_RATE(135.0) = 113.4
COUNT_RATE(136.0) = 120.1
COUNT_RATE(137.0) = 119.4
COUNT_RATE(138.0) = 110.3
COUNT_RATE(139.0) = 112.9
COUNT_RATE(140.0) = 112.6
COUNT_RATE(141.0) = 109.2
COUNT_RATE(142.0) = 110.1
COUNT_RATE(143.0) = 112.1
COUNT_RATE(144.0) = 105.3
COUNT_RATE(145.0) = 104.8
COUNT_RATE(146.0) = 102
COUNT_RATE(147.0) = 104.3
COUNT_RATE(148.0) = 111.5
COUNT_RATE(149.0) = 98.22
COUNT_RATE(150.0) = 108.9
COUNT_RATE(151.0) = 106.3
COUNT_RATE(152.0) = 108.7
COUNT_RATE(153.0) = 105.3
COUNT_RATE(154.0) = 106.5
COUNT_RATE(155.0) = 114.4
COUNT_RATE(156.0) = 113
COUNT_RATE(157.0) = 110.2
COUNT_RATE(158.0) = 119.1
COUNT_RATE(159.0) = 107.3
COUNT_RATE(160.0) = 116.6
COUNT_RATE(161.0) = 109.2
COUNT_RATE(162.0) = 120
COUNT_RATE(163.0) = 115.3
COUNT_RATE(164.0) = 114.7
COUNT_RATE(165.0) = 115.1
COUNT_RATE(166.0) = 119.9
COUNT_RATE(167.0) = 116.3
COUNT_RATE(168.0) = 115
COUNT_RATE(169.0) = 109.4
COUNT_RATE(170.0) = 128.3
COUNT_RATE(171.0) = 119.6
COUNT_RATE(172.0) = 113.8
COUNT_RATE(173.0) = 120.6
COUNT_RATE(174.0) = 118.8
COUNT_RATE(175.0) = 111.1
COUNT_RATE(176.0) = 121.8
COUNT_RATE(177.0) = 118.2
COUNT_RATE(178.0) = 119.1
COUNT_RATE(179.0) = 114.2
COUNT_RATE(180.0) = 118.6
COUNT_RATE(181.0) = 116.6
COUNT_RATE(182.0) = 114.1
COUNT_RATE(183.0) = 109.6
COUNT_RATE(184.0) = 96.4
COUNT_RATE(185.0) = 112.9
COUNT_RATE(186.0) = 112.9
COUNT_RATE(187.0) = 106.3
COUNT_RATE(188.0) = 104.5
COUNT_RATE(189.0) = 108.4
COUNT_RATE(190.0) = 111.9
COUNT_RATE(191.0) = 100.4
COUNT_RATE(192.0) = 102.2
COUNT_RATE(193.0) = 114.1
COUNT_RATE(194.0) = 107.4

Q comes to 1.7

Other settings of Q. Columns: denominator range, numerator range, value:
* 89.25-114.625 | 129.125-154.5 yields 1.40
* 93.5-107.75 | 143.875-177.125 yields 1.70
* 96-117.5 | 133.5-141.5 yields 1.32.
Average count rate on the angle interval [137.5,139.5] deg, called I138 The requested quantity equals 112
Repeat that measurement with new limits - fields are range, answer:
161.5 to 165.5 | 116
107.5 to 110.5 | 100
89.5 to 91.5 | 83.2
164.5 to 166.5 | 118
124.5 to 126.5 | 120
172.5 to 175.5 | 117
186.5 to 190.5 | 108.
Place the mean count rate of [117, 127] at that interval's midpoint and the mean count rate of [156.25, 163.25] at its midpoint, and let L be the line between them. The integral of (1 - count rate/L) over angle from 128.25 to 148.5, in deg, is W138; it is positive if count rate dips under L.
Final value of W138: 0.2 deg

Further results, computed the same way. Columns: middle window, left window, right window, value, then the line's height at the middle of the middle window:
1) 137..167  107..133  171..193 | 0.5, 113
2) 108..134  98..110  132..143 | -4.9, 96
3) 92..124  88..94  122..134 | 3.4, 97.8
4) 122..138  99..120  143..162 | -2.7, 101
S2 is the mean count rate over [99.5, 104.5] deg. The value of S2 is 63.9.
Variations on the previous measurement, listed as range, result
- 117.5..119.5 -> 106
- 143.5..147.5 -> 104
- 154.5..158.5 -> 114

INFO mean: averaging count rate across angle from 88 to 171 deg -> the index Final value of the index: 103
